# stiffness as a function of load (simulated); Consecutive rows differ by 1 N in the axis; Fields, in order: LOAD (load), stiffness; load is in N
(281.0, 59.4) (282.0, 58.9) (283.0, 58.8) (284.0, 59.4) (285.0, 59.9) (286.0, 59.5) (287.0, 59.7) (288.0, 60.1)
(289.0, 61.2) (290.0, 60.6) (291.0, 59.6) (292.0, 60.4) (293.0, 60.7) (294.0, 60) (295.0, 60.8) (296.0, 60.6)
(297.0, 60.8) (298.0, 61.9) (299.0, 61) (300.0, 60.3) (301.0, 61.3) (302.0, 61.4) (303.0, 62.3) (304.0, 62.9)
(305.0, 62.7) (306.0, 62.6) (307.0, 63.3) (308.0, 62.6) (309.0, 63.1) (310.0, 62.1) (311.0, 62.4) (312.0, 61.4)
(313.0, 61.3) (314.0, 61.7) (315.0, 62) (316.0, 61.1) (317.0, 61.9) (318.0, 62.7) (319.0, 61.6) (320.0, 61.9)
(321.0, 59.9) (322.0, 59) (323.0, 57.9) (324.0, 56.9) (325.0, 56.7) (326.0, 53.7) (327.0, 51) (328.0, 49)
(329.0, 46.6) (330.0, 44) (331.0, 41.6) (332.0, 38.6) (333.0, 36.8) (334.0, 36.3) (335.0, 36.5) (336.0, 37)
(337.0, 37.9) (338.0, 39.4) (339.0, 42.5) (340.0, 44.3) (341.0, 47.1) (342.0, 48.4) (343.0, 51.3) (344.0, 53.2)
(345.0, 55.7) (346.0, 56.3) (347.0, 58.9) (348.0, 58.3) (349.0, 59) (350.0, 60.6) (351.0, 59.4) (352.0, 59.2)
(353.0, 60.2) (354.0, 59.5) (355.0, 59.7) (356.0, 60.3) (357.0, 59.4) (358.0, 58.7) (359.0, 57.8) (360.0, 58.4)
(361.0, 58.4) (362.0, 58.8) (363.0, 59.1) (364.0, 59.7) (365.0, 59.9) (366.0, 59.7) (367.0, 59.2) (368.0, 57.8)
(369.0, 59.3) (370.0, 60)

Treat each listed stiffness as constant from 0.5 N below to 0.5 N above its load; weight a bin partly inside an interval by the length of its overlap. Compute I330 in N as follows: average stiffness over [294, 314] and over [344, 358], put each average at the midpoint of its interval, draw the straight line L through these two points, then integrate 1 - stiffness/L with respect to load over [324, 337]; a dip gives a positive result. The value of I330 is 3.4 N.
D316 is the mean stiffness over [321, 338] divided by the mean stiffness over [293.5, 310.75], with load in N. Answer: 0.75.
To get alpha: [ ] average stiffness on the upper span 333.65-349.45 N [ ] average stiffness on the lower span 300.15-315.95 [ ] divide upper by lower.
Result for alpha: 0.77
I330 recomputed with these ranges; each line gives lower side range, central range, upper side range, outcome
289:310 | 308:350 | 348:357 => 5.3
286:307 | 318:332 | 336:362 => 0.9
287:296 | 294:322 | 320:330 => -2.1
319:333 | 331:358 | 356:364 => 2.6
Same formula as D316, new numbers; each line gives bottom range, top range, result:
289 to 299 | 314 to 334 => 0.88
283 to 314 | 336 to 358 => 0.88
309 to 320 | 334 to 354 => 0.82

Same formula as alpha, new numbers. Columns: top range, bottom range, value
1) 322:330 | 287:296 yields 0.88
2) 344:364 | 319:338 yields 1.22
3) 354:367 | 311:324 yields 0.97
